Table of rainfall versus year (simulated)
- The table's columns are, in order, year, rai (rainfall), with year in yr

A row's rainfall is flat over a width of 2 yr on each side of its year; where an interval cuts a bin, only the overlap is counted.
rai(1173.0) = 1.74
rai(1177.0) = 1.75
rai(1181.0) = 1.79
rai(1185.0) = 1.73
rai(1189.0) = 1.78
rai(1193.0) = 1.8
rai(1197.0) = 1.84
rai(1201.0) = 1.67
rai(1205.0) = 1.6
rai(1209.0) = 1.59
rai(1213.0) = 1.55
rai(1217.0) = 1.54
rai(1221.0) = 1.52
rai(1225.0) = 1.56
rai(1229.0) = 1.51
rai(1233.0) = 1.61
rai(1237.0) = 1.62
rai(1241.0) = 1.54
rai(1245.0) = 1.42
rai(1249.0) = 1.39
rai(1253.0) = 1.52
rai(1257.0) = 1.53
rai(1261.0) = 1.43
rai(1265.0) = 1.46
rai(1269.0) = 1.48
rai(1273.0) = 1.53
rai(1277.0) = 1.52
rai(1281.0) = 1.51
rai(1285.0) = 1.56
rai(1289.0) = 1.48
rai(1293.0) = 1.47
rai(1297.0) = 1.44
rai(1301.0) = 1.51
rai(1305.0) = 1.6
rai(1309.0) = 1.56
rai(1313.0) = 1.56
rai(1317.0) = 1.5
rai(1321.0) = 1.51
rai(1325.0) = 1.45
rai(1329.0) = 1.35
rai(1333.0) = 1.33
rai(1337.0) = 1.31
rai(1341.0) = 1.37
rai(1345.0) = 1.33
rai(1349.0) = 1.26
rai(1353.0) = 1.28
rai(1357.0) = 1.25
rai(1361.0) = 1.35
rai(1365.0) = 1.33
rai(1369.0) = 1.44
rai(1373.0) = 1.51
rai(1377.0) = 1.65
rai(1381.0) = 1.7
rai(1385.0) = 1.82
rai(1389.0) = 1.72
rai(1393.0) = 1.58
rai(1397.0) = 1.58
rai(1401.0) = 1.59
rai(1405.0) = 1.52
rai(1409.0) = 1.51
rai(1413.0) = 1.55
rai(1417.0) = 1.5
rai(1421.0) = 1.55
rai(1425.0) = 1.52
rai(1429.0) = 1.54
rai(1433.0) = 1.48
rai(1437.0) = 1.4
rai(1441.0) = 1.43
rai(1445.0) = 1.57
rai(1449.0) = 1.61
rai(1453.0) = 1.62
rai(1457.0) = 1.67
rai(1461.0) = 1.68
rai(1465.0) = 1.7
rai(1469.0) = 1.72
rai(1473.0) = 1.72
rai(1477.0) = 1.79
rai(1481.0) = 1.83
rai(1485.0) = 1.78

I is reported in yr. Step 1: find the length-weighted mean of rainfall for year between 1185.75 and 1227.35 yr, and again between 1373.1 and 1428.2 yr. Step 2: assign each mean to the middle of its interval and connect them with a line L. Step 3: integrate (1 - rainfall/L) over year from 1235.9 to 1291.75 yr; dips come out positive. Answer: 4.6 yr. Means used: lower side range 1.65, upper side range 1.59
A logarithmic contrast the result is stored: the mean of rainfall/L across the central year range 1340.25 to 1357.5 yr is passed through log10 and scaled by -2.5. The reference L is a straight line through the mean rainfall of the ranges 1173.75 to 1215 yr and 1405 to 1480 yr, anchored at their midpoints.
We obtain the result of 0.25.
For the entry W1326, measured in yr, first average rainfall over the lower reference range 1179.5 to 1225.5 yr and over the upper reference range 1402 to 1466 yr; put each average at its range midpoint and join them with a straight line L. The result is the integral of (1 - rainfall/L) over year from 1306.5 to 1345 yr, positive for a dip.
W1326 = 4.10 yr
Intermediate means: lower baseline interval 1.67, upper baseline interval 1.55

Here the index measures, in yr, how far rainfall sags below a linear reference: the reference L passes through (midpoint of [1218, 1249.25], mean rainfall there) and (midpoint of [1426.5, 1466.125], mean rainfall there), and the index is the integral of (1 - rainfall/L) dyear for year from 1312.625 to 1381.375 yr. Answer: 6.4 yr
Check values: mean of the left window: 1.53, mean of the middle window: 1.41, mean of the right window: 1.57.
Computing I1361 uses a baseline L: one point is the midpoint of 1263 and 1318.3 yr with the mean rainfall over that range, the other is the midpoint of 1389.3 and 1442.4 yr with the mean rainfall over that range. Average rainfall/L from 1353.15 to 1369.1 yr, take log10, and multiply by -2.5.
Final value 0.15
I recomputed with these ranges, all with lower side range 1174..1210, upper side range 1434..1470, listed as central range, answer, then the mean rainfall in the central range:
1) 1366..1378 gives 0.95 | 1.51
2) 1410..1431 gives 1.03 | 1.53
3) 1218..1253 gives 3.83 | 1.52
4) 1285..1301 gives 1.88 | 1.48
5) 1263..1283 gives 2.24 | 1.5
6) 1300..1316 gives 1.08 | 1.56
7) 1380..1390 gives -0.77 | 1.75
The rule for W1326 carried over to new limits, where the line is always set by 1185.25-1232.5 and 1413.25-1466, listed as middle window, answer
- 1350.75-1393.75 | 1.9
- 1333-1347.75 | 2.4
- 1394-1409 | 0.1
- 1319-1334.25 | 1.7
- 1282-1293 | 0.7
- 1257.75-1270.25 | 1.2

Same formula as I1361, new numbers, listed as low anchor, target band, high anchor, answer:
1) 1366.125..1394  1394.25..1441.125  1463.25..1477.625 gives 0.10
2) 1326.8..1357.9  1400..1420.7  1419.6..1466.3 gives -0.04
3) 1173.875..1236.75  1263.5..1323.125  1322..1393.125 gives 0.01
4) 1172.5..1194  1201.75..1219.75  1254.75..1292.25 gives 0.07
